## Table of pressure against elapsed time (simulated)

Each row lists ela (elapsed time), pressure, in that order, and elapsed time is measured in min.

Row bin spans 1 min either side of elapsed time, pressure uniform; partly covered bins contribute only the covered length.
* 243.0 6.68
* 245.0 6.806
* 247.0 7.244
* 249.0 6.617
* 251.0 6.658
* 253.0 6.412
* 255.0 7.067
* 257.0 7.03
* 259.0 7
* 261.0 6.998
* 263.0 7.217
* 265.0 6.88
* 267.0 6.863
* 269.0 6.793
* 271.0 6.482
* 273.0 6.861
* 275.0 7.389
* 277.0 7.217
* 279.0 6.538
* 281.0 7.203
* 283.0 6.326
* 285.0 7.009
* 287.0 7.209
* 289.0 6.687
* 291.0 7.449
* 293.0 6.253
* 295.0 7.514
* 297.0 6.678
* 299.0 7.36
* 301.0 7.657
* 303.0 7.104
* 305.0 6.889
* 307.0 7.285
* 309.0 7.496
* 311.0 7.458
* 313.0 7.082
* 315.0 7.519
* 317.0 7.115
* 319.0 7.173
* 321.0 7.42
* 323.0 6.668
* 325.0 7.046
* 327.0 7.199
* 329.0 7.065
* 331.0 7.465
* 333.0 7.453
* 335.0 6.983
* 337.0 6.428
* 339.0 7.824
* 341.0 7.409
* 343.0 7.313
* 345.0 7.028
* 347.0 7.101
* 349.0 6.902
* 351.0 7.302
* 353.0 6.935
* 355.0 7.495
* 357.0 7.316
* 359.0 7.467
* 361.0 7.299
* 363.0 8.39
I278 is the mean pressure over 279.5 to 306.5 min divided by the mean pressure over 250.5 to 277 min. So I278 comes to 1.0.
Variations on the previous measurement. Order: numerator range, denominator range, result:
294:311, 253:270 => 1.05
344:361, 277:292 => 1.04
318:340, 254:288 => 1.03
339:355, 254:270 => 1.03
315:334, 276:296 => 1.04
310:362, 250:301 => 1.04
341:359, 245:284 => 1.05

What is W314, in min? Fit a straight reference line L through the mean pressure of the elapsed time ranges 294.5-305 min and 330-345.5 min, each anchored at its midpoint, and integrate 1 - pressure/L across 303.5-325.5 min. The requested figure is 0.1 min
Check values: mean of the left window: 7.22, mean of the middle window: 7.2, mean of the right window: 7.24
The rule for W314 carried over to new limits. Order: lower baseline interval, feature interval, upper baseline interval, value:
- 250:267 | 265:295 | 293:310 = 0.6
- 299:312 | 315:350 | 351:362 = 0.7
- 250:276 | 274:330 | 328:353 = -0.5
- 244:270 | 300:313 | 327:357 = -0.4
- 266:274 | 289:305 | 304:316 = 0.0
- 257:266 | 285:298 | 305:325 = 0.3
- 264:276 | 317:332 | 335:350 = -0.2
